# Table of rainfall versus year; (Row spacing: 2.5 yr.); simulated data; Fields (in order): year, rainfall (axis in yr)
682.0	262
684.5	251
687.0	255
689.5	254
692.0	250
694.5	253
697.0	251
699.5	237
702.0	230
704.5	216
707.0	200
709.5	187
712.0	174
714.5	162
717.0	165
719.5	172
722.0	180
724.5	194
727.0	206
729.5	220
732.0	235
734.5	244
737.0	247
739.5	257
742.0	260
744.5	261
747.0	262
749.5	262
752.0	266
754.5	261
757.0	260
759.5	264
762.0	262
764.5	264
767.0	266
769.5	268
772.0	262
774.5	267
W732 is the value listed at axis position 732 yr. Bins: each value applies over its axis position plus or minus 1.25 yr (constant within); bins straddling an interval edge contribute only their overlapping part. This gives 235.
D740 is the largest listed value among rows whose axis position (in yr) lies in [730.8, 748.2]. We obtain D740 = 262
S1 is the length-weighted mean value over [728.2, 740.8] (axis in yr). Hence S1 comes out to 241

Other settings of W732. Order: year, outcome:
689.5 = 254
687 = 255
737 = 247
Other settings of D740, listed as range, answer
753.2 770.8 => 268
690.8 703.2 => 253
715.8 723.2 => 180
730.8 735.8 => 244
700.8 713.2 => 230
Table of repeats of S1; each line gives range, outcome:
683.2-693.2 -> 253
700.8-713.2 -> 201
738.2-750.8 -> 260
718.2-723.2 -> 176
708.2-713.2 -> 181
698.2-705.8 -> 228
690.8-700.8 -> 248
